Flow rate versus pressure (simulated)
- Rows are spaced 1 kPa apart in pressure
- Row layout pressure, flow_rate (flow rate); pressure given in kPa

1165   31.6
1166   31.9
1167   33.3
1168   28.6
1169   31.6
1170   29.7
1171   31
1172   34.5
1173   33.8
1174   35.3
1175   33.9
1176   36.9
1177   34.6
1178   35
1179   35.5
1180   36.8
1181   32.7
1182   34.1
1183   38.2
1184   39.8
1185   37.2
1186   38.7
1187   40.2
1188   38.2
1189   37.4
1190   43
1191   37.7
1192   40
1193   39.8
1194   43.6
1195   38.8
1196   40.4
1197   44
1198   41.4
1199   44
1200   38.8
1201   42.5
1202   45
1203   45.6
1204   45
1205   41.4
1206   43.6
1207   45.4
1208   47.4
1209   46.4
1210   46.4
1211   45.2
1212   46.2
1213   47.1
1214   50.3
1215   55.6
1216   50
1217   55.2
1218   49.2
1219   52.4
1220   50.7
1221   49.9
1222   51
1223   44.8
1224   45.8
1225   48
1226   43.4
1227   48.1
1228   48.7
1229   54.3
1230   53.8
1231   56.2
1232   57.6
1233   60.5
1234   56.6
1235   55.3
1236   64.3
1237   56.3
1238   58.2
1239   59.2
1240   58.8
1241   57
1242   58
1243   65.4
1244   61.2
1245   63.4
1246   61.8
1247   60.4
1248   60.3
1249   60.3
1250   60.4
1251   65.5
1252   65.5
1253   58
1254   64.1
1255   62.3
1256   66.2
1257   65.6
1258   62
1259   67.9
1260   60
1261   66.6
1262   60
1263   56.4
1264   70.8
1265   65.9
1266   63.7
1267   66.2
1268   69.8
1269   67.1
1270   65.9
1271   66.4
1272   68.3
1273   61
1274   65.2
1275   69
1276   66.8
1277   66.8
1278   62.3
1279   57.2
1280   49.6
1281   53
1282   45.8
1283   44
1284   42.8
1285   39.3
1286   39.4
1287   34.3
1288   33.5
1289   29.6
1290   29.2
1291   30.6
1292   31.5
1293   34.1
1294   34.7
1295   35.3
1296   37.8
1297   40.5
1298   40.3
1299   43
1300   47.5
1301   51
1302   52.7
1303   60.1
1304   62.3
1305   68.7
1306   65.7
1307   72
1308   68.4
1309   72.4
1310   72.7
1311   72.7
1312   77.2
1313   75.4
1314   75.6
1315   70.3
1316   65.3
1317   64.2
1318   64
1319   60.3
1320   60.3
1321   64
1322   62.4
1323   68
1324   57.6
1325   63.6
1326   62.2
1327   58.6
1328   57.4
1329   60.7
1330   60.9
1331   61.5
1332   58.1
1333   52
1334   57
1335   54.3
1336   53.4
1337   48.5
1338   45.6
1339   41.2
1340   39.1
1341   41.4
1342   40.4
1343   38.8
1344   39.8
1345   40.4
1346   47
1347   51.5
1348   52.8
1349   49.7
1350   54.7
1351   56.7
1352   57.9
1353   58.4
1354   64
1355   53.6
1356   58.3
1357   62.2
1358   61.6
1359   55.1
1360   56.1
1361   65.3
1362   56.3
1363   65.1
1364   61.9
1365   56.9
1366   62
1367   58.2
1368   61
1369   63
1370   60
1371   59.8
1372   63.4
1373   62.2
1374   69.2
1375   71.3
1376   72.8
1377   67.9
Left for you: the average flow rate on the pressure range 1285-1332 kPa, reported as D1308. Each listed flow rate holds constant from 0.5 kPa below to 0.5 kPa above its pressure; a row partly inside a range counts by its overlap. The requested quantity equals 55.3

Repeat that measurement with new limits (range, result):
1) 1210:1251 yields 54.6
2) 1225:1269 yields 60.3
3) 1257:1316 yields 56.3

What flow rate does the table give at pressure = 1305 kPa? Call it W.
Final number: 68.7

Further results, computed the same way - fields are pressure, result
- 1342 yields 40.4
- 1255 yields 62.3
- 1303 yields 60.1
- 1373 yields 62.2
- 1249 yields 60.3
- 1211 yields 45.2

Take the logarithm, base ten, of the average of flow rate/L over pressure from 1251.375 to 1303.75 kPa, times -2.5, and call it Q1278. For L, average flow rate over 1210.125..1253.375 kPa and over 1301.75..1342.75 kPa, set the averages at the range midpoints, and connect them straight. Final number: 0.078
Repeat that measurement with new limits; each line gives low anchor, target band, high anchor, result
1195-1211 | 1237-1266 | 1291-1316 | -0.24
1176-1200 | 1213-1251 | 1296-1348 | -0.23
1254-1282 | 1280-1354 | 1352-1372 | 0.17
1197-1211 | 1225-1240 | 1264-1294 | -0.17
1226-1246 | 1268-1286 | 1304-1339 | 0.03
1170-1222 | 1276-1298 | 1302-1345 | 0.28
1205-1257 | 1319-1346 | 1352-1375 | 0.11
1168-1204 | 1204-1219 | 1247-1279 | -0.03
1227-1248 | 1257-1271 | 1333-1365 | -0.14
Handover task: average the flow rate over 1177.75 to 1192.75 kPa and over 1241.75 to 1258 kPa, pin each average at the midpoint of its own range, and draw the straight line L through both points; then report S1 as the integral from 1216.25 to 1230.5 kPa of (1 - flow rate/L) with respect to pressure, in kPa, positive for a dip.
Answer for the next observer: 0.70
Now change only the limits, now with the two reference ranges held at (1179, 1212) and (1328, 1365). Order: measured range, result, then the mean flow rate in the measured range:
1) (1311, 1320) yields -3.1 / 68.8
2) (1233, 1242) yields -2.8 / 58.3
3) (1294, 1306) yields 0.2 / 49.1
